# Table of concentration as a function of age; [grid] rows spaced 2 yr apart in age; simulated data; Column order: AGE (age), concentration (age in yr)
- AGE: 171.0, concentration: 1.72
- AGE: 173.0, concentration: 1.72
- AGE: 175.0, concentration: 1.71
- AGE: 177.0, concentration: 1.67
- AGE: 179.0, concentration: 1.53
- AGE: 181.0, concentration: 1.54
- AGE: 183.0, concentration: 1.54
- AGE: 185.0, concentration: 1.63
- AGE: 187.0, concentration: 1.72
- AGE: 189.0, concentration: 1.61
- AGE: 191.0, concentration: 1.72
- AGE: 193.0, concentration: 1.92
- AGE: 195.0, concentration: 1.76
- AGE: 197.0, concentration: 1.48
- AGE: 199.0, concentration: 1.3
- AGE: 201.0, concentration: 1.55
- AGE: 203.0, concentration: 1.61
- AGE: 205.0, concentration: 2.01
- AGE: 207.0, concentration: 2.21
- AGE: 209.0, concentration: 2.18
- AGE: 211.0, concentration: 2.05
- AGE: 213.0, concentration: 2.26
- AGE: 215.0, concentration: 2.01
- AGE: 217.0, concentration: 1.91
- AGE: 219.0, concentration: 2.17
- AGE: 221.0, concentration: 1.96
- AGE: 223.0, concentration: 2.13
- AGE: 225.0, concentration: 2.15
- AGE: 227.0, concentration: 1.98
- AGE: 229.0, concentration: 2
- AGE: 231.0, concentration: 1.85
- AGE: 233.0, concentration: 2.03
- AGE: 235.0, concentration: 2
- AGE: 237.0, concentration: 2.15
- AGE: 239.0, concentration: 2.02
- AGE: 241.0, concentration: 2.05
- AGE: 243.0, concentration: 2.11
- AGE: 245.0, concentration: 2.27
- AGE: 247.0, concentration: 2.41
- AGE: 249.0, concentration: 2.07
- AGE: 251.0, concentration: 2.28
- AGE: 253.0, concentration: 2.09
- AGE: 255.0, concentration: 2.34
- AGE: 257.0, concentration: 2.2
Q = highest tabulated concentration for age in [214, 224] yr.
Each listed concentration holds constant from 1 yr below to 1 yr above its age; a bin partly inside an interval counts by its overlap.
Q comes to 2.17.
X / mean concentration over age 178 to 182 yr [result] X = 1.54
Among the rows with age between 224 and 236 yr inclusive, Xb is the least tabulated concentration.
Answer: 1.85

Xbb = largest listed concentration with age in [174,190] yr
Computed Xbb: 1.72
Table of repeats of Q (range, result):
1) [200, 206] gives 2.01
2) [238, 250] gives 2.41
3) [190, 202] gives 1.92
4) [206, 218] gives 2.26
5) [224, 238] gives 2.15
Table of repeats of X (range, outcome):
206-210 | 2.2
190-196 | 1.8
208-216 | 2.12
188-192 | 1.67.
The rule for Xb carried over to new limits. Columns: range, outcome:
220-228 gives 1.96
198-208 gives 1.3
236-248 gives 2.02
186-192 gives 1.61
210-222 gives 1.91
